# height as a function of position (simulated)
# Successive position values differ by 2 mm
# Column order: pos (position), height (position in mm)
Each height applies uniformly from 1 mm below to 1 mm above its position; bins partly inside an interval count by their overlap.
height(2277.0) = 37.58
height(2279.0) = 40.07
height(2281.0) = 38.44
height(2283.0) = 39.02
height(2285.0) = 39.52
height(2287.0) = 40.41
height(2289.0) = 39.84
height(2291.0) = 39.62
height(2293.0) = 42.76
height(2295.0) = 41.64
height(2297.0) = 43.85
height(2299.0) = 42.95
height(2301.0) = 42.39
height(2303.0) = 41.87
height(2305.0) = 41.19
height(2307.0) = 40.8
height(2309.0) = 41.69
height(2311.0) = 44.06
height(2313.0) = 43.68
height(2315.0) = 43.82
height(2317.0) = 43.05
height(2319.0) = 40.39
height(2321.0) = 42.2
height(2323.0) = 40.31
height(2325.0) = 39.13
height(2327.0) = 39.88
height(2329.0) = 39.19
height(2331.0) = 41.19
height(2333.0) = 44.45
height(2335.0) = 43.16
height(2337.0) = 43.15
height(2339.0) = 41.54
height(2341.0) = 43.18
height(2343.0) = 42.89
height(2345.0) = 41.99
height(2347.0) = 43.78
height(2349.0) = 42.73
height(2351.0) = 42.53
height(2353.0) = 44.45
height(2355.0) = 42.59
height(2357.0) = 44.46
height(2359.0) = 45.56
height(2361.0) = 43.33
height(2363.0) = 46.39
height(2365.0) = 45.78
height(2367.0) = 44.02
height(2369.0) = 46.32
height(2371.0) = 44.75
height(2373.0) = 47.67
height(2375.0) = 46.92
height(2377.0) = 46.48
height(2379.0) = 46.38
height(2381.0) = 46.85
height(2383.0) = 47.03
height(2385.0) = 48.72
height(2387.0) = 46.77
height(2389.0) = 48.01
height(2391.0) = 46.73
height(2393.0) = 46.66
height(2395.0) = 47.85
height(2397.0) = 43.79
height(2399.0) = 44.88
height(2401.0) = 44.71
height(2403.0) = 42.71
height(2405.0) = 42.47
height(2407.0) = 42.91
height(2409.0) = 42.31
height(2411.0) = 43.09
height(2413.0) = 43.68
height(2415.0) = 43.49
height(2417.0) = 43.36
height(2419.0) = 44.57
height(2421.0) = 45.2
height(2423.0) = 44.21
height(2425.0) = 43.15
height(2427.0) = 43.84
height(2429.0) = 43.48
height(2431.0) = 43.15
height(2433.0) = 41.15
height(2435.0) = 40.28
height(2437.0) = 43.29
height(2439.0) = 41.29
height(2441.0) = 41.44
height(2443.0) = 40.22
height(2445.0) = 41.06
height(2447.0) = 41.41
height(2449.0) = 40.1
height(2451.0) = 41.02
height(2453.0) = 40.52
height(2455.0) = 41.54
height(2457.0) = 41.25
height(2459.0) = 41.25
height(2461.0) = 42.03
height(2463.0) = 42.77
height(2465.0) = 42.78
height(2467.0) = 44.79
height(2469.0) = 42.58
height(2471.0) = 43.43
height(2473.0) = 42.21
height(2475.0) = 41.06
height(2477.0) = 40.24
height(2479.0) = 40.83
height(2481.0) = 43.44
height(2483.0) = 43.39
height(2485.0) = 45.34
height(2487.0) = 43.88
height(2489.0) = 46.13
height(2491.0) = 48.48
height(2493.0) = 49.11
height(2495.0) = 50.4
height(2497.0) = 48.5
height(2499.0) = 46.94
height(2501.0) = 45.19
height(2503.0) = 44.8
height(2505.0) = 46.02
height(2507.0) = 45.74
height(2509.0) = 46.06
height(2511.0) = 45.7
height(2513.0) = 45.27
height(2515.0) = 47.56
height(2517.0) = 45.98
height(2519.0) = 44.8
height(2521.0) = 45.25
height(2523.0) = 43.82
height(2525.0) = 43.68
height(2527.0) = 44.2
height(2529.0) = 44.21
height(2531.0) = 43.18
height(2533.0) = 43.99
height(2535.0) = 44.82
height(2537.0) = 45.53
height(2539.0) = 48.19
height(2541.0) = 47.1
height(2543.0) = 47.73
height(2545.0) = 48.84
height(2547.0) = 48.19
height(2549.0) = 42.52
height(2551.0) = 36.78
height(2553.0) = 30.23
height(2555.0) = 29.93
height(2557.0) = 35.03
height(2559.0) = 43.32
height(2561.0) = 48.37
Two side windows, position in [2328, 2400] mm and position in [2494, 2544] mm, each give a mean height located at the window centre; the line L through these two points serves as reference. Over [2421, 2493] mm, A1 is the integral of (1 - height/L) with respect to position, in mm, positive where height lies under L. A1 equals 4.4 mm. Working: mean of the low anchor 44.8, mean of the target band 42.6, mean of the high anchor 45.8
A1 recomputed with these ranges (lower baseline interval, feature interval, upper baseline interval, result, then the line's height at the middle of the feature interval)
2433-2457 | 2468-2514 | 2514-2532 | -1.8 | 43.3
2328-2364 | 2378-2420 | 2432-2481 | -2.6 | 42.4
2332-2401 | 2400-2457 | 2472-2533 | 3.3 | 45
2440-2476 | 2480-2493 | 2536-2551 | -0.7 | 43.2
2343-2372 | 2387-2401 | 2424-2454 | -1.0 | 43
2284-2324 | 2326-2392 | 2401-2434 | -3.0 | 42.5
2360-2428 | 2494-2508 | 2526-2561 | -1.1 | 43.4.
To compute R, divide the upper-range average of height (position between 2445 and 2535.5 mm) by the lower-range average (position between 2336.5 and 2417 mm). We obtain 1.0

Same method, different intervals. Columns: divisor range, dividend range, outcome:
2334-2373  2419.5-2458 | 0.96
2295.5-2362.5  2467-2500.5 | 1.05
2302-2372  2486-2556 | 1.05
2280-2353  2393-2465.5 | 1.02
